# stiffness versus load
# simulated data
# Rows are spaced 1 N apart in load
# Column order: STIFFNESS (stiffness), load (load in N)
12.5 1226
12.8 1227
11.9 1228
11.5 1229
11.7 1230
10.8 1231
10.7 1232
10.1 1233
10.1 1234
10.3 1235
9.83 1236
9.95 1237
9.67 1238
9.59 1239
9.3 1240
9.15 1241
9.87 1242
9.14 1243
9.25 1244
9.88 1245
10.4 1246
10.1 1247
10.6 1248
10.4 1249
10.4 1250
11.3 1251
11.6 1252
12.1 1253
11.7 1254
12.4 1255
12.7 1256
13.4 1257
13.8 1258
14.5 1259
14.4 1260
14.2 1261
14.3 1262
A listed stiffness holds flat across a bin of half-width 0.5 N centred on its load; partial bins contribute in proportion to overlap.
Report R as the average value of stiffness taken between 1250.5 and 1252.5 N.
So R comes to 11.4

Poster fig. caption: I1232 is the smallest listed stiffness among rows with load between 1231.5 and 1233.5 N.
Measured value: 10.1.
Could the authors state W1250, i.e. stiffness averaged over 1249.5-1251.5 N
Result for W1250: 10.9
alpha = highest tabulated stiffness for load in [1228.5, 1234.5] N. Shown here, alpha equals 11.7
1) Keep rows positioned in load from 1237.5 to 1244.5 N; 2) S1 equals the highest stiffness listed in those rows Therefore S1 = 9.87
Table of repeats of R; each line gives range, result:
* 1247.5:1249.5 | 10.5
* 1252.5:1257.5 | 12.5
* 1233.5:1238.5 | 9.97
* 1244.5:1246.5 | 10.1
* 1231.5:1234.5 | 10.3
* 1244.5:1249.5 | 10.3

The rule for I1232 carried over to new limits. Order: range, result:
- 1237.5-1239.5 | 9.59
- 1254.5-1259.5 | 12.4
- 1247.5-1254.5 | 10.4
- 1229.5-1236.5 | 9.83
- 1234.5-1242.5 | 9.15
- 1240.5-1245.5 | 9.14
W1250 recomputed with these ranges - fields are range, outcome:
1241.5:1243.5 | 9.5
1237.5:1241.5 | 9.43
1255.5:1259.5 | 13.6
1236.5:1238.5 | 9.81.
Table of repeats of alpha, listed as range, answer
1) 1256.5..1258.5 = 13.8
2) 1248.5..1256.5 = 12.7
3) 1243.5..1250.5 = 10.6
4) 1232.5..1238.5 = 10.3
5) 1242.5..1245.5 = 9.88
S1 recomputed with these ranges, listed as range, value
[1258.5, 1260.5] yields 14.5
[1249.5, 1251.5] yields 11.3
